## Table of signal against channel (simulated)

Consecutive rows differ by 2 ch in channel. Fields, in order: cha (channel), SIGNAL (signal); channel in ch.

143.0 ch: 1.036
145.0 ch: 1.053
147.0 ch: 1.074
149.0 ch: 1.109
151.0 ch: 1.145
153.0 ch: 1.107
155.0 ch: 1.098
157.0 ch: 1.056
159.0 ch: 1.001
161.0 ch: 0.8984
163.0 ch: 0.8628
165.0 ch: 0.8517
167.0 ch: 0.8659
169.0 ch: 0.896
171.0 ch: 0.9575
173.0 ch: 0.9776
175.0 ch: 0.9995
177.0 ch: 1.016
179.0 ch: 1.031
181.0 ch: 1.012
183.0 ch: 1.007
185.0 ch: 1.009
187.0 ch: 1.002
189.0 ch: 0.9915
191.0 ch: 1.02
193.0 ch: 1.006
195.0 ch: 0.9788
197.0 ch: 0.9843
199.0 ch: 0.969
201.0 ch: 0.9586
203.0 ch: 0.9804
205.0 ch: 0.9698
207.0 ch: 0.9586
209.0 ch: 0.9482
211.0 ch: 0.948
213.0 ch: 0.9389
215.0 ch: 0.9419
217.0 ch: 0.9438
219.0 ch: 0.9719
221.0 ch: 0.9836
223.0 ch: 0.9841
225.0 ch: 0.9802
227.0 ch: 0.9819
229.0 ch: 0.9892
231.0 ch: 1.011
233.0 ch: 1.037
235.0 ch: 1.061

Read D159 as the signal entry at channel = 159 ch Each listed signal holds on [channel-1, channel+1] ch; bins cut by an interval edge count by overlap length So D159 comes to 1.001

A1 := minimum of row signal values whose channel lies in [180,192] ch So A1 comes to 0.9915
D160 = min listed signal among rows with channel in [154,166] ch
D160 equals 0.8517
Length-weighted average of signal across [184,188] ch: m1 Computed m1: 1.01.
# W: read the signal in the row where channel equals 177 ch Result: 1.016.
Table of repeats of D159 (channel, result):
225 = 0.9802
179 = 1.031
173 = 0.9776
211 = 0.948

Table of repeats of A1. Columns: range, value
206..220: 0.9389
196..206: 0.9586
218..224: 0.9719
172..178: 0.9776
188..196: 0.9788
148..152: 1.109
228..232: 0.9892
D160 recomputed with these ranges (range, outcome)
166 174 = 0.8659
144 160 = 1.001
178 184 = 1.007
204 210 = 0.9482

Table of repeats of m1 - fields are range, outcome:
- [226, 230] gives 0.986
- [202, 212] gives 0.961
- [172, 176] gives 0.989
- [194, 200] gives 0.977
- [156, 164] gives 0.955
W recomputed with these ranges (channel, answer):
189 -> 0.9915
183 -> 1.007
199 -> 0.969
